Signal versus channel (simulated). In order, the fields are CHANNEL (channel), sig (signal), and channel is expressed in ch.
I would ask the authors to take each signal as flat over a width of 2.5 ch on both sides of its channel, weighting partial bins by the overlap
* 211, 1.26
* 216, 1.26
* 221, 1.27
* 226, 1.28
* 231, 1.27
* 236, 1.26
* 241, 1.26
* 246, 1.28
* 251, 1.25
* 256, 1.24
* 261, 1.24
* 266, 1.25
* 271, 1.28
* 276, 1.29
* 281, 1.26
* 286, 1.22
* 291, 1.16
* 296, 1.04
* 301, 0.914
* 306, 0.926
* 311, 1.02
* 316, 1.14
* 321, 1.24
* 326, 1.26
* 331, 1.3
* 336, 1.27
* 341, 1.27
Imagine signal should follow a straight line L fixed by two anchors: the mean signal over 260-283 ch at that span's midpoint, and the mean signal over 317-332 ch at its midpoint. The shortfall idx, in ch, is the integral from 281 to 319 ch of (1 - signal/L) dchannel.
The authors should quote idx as 5.5 ch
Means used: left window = 1.27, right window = 1.25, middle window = 1.08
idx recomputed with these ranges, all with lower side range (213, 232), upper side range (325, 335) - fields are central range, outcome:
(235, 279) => 0.43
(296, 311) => 3.78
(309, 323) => 1.60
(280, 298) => 1.56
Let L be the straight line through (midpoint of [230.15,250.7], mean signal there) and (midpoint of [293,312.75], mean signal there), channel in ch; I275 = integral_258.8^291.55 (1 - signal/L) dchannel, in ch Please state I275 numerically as -4.3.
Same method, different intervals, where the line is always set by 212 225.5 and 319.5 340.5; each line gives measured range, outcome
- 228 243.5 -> 0.0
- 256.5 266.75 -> 0.2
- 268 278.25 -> -0.1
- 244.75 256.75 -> 0.1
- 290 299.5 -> 1.5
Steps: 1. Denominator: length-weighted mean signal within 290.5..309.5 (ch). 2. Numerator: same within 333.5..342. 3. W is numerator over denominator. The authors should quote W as 1.28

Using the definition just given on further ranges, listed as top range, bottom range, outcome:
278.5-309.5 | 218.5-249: 0.85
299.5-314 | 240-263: 0.77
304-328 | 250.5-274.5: 0.89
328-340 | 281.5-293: 1.07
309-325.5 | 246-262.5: 0.92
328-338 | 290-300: 1.21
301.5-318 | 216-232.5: 0.80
